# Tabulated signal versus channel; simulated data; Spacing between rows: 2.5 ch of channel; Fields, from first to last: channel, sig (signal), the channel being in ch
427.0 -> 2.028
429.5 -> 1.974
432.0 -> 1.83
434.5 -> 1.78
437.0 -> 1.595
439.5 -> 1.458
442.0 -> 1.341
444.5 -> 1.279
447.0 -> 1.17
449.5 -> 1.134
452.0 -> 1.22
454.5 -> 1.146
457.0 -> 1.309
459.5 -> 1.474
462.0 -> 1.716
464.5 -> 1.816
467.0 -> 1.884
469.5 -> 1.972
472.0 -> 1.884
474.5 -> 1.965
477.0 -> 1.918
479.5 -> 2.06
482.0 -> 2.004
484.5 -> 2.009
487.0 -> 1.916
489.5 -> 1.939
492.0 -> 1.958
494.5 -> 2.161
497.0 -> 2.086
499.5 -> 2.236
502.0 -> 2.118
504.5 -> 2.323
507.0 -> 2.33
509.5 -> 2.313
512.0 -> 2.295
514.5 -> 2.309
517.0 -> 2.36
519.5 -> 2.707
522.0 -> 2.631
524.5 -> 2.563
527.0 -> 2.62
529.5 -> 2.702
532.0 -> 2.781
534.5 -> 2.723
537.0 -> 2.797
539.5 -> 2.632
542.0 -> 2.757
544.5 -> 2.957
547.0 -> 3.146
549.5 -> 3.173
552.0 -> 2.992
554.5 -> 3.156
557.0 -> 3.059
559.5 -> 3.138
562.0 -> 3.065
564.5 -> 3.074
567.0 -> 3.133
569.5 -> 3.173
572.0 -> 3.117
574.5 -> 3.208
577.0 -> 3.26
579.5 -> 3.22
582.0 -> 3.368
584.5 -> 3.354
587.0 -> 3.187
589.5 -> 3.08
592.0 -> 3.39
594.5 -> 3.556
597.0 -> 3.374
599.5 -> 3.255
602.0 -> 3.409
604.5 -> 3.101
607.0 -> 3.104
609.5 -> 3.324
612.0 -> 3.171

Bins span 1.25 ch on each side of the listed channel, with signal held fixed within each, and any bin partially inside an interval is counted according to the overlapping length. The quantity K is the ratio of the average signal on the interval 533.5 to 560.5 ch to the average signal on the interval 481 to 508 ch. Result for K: 1.4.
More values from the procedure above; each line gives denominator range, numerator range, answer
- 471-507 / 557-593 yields 1.56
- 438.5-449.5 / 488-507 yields 1.65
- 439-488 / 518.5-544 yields 1.65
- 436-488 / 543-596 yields 1.95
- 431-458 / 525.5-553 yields 2.05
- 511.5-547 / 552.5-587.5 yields 1.20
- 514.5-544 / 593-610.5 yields 1.25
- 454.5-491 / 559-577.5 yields 1.72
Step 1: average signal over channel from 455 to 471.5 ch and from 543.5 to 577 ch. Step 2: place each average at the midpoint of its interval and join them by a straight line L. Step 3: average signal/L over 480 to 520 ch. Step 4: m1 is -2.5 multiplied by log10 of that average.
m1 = 0.02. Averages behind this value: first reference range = 1.68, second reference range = 3.11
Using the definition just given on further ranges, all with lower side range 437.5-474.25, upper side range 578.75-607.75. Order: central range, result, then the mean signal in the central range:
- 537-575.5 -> -0.09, 3.04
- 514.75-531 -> -0.09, 2.58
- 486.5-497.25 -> -0.02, 2.01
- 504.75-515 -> -0.05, 2.31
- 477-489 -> -0.08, 1.99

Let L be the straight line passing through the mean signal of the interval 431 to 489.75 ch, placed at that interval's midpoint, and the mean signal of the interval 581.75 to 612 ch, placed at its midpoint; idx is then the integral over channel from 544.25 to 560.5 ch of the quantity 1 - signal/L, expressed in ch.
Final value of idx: -2.0 ch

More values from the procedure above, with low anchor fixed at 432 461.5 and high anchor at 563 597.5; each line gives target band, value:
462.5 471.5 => -1.1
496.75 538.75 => -1.8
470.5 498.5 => -1.3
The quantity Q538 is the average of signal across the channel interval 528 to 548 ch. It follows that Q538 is 2.81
